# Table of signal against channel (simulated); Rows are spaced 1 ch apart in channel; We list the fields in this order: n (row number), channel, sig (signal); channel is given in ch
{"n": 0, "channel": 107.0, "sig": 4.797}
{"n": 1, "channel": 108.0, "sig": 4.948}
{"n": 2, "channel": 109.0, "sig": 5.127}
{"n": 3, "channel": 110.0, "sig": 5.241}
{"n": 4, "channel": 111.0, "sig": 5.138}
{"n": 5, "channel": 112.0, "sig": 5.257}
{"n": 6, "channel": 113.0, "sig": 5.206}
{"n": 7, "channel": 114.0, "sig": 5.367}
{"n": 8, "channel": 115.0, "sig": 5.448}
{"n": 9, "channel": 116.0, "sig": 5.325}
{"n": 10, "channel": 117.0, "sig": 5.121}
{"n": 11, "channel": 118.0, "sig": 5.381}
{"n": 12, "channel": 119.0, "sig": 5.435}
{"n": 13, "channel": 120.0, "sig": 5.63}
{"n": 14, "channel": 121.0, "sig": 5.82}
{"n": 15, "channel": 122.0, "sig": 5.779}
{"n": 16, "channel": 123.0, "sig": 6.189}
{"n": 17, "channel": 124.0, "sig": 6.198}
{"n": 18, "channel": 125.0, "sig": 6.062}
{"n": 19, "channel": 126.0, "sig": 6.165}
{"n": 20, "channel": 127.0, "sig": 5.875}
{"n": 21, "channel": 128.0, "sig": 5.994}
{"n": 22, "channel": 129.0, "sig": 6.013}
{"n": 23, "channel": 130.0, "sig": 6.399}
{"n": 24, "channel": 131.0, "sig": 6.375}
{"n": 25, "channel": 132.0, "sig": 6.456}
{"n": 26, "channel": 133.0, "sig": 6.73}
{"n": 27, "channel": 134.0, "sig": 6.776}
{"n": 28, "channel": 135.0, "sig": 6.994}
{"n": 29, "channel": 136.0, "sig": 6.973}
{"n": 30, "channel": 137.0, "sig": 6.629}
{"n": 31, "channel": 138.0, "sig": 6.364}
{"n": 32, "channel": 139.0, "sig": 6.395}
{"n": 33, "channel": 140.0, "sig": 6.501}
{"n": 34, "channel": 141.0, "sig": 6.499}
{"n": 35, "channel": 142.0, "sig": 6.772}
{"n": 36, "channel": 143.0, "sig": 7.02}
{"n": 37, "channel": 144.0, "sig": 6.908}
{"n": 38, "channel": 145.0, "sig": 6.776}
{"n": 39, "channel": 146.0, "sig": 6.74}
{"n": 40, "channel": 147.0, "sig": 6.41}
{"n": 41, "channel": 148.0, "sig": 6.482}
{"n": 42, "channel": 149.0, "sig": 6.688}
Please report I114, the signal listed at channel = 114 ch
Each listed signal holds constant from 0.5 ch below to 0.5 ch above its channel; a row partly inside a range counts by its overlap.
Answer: 5.367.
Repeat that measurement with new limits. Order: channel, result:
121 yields 5.82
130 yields 6.399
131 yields 6.375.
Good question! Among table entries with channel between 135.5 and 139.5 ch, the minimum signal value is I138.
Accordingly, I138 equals 6.364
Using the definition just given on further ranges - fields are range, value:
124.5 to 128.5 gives 5.875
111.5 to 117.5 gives 5.121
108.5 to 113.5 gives 5.127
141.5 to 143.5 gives 6.772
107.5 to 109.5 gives 4.948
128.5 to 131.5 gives 6.013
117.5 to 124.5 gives 5.381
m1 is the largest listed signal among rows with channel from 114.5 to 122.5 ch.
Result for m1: 5.82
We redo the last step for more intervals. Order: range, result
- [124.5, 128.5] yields 6.165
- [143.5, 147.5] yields 6.908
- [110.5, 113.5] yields 5.257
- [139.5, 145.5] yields 7.02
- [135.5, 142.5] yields 6.973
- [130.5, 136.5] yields 6.994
